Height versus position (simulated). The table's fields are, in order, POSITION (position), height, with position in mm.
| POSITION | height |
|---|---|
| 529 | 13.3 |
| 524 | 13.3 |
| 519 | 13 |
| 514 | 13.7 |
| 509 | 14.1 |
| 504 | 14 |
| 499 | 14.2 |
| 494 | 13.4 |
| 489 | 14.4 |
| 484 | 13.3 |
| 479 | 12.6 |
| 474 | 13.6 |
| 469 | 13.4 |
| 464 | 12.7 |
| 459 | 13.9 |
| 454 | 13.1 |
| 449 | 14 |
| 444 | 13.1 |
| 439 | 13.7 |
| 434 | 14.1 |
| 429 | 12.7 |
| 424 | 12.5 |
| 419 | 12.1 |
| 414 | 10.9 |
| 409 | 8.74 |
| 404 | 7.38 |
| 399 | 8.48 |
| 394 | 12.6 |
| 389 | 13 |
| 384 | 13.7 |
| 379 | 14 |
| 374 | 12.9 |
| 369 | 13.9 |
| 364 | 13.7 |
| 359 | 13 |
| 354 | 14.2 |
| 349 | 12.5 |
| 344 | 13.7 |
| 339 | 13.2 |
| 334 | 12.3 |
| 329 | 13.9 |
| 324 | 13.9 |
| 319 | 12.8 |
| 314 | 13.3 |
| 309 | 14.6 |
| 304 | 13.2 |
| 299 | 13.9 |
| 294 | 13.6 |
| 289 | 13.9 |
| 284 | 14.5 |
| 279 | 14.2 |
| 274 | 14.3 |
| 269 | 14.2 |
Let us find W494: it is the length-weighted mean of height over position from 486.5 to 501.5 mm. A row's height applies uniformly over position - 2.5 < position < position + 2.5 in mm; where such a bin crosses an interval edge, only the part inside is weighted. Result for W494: 14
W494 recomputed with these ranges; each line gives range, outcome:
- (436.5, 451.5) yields 13.6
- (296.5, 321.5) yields 13.6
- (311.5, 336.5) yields 13.2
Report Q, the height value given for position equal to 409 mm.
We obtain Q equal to 8.74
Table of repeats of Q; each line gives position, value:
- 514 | 13.7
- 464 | 12.7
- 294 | 13.6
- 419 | 12.1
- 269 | 14.2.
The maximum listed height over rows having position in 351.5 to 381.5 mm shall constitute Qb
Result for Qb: 14.2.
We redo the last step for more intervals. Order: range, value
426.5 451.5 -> 14.1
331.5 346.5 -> 13.7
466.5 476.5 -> 13.6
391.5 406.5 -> 12.6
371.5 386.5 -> 14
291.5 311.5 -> 14.6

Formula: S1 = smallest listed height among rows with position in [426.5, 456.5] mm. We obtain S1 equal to 12.7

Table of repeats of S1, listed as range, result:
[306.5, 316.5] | 13.3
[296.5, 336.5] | 12.3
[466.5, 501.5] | 12.6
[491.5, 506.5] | 13.4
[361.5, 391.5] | 12.9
